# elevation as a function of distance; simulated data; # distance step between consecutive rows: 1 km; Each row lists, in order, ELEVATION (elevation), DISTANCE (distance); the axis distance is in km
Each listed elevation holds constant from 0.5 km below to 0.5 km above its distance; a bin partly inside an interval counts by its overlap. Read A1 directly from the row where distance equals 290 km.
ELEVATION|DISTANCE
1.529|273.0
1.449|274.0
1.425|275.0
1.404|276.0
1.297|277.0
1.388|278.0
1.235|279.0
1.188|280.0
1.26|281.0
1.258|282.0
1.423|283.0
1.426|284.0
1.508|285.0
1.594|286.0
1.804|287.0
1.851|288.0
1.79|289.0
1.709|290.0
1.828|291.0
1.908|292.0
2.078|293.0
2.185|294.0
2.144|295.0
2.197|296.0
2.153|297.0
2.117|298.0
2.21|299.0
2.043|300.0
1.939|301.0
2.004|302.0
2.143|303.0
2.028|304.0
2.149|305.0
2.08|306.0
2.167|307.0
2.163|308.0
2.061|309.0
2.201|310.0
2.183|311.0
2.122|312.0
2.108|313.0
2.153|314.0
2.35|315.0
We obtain 1.709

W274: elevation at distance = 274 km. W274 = 1.449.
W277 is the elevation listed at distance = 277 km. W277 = 1.297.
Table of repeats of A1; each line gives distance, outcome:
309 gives 2.061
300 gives 2.043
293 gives 2.078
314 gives 2.153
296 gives 2.197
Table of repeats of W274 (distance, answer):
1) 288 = 1.851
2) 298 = 2.117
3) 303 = 2.143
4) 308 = 2.163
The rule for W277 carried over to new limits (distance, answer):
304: 2.028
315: 2.35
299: 2.21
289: 1.79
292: 1.908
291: 1.828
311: 2.183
